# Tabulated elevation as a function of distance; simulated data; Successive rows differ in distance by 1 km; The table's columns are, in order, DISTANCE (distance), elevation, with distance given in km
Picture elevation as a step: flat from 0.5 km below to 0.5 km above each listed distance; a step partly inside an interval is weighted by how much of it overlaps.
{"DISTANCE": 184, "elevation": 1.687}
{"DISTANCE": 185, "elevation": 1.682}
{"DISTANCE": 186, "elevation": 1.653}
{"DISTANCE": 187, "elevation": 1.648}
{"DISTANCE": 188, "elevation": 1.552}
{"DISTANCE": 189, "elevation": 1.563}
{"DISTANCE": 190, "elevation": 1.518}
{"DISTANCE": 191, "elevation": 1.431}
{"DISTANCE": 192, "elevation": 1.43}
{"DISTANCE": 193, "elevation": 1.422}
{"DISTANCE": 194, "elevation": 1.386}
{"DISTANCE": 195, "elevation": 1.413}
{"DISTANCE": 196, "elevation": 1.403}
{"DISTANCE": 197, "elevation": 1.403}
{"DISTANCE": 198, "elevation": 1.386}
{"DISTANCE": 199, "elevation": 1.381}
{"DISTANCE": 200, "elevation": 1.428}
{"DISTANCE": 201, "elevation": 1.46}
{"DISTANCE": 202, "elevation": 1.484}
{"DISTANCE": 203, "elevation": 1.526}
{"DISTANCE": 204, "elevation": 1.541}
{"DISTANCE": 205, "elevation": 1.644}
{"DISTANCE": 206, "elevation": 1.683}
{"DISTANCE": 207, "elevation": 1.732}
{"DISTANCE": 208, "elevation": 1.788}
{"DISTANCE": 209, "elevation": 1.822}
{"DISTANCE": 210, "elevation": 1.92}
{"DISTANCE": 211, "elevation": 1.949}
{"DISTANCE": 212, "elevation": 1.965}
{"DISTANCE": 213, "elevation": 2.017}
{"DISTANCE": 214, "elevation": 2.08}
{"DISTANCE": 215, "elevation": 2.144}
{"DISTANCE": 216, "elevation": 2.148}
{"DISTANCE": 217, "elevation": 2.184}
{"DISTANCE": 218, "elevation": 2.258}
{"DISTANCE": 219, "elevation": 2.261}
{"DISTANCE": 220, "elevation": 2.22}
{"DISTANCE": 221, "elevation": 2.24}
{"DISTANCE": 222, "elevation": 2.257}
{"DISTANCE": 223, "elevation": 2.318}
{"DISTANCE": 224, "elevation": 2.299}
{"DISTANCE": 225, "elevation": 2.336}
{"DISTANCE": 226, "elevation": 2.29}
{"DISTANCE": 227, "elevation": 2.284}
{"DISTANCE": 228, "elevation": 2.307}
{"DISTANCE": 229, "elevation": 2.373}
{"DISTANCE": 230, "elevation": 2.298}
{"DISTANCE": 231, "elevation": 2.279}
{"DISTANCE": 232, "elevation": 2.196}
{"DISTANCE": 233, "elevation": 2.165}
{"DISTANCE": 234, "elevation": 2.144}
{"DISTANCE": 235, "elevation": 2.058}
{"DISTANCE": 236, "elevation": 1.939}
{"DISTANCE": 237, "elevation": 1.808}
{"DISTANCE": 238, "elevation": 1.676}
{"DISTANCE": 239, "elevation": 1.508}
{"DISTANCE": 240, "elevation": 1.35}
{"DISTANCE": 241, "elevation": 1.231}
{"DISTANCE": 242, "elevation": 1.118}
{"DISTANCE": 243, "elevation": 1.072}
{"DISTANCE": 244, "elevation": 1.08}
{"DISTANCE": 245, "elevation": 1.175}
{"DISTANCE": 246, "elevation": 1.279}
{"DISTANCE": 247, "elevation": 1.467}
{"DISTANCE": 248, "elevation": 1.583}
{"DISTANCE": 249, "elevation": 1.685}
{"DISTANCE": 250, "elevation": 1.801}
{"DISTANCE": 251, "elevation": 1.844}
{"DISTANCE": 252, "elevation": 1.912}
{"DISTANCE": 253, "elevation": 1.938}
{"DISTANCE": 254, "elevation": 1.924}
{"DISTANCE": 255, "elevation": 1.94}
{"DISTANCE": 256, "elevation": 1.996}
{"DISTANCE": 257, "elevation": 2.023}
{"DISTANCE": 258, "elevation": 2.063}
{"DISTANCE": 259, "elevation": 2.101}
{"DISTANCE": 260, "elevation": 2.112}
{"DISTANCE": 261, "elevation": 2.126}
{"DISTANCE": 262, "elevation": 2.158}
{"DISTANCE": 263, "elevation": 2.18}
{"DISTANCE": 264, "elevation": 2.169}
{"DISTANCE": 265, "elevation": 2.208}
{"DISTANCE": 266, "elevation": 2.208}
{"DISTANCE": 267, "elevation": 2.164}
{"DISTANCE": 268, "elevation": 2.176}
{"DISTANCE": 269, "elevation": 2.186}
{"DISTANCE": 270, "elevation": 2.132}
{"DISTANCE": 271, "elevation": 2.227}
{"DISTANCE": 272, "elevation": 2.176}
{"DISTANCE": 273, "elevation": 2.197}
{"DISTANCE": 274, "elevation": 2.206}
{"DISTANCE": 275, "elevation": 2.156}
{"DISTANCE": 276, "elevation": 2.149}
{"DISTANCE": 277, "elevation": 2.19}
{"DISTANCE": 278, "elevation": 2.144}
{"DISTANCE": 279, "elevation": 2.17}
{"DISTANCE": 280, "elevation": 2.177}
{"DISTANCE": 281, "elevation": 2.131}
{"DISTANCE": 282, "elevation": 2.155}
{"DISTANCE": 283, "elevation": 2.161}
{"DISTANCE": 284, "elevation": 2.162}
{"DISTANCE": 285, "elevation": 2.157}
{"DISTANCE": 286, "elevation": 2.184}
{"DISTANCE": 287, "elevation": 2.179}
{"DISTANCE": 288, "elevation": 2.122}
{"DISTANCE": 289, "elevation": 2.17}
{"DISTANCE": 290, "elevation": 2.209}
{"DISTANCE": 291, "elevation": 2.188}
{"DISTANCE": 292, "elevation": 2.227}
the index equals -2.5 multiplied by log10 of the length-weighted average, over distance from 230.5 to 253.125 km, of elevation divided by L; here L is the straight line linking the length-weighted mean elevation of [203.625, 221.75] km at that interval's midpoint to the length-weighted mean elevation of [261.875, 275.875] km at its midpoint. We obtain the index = 0.246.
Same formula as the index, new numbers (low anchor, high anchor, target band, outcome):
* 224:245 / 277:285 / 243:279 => 0.042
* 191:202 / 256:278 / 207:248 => -0.125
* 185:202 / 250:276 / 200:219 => -0.143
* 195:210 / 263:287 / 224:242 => -0.108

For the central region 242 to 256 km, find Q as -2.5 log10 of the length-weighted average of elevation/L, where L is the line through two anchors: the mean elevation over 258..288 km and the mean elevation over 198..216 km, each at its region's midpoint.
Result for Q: 0.26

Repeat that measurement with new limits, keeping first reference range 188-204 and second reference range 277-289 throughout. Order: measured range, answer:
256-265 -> -0.073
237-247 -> 0.356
